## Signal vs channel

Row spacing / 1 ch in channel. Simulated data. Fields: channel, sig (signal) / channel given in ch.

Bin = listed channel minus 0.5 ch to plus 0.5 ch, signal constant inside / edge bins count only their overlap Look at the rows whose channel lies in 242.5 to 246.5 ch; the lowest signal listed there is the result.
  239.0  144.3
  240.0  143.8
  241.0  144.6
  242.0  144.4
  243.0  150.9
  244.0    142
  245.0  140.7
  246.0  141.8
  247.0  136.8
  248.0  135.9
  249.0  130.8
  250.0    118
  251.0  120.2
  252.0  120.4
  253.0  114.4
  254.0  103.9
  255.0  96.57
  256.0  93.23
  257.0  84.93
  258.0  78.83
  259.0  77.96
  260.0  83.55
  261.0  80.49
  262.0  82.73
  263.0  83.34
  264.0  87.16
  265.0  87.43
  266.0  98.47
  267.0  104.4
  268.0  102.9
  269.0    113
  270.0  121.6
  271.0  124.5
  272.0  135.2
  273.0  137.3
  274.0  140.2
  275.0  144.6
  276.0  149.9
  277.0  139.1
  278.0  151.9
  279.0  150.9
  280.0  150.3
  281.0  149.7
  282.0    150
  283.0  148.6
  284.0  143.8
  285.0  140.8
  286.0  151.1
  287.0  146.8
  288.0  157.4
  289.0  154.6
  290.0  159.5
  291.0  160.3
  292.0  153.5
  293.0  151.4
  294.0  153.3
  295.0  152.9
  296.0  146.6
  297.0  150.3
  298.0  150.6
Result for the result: 140.7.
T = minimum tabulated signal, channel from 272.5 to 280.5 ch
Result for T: 137.3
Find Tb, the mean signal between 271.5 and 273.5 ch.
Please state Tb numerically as 136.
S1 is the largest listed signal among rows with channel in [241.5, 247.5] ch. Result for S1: 150.9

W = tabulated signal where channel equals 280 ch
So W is 150.3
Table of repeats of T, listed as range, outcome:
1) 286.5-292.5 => 146.8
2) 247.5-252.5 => 118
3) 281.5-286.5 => 140.8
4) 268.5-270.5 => 113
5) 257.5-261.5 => 77.96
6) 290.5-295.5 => 151.4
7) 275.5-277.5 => 139.1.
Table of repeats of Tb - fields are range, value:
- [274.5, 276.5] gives 147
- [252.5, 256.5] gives 102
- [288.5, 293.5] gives 156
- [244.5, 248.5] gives 139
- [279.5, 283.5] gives 150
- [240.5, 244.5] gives 145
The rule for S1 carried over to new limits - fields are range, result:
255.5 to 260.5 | 93.23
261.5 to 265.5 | 87.43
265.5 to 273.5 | 137.3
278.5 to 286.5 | 151.1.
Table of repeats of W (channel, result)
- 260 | 83.55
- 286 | 151.1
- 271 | 124.5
